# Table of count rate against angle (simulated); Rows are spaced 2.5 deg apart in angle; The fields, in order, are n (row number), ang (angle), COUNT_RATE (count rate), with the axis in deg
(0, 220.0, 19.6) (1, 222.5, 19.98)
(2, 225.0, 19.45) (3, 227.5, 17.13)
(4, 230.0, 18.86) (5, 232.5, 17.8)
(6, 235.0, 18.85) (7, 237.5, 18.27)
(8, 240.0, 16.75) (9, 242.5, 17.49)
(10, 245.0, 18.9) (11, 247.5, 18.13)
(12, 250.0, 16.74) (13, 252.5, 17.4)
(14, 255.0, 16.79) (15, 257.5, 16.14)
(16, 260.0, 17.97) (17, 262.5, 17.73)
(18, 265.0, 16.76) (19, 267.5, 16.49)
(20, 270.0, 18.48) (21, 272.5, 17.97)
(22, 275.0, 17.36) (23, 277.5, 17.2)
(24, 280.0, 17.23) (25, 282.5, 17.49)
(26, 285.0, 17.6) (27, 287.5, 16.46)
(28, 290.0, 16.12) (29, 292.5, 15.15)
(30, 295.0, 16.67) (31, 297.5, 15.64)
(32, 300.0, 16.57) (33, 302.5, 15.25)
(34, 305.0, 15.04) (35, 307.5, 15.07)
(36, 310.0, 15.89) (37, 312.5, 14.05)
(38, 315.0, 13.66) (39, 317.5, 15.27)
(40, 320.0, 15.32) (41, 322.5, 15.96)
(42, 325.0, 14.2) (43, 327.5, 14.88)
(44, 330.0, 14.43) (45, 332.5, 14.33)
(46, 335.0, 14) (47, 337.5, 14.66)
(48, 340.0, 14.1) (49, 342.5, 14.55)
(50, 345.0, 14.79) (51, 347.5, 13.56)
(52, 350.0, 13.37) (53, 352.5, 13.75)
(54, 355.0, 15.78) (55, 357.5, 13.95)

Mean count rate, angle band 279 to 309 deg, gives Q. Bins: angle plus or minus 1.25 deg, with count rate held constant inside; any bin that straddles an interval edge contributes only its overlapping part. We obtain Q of 16.2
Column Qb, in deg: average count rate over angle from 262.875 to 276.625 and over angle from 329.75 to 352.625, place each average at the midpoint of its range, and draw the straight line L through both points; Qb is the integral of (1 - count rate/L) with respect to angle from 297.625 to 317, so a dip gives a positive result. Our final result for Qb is 0.74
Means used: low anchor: 17.4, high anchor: 14.2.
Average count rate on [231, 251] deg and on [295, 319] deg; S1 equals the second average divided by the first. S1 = 0.85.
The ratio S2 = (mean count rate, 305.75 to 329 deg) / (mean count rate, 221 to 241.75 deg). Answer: 0.81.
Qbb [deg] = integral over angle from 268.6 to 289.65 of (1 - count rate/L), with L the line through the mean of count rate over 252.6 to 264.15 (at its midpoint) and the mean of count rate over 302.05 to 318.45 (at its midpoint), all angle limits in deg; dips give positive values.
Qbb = -1.50 deg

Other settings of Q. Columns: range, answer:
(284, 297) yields 16.3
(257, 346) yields 15.8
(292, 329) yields 15.2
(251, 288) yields 17.3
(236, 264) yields 17.5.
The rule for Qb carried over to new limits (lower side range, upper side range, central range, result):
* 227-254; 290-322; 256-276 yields -0.6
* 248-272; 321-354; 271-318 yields -0.4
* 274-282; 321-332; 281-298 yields 0.2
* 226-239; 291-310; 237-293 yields -1.0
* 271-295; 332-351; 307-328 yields 0.5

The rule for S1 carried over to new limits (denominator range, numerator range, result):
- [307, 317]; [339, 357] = 0.97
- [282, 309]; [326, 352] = 0.89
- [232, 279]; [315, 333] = 0.85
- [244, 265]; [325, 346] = 0.83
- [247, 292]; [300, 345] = 0.86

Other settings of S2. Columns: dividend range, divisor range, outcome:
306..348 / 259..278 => 0.84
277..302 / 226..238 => 0.91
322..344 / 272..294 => 0.86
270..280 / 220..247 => 0.96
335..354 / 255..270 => 0.83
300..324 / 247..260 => 0.89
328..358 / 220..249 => 0.78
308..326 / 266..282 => 0.86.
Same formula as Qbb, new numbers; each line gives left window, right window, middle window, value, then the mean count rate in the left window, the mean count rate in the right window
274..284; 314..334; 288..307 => 0.6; 17.3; 14.8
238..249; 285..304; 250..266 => 0.2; 17.8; 16.1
